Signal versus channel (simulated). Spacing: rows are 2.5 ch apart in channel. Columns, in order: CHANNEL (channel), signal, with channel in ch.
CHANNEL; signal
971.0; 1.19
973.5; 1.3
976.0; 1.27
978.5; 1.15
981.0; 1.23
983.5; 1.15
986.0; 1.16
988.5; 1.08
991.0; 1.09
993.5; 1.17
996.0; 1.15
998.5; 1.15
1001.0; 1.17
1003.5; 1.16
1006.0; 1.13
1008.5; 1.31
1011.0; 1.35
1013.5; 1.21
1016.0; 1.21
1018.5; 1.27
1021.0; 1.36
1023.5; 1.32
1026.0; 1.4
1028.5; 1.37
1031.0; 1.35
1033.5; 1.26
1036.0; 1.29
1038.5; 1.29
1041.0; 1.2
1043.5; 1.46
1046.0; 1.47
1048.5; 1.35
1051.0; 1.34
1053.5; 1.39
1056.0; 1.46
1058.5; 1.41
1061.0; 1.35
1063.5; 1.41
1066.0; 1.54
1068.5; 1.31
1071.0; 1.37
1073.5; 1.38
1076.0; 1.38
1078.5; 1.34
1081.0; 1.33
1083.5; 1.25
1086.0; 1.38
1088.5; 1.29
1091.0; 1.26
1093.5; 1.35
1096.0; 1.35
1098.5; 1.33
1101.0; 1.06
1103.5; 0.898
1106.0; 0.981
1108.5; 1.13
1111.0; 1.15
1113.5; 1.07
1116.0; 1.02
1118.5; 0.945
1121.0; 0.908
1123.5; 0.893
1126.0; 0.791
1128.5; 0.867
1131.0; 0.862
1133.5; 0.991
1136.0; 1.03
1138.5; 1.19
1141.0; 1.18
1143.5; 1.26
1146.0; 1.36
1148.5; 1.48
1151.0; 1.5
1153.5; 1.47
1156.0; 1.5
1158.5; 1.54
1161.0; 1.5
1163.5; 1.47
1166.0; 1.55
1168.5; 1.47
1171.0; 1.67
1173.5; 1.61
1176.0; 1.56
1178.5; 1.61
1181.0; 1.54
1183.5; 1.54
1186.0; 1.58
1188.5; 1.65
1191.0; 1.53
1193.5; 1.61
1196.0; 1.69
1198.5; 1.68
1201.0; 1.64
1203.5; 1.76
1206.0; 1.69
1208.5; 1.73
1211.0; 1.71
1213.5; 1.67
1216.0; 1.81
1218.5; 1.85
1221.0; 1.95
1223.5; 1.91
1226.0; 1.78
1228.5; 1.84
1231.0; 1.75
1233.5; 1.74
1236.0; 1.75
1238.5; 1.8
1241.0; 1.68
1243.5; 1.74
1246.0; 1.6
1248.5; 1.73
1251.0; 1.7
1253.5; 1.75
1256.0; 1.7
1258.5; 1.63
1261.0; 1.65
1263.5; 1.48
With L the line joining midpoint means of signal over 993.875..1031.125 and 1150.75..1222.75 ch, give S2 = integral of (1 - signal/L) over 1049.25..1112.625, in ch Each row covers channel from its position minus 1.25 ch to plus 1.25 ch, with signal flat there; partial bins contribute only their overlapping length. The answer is 4.6 ch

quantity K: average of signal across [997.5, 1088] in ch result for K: 1.33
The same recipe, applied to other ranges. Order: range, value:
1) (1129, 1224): 1.53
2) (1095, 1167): 1.18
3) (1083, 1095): 1.31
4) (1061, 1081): 1.38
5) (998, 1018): 1.22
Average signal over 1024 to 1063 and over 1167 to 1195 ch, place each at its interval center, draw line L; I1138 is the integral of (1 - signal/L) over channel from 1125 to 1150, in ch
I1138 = 6.7 ch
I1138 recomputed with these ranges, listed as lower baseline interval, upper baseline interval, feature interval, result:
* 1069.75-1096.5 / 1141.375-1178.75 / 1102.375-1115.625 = 3.3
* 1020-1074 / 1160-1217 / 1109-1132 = 8.4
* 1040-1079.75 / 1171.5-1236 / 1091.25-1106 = 2.9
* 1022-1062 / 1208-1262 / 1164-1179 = 0.5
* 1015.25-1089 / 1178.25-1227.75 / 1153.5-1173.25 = 1.0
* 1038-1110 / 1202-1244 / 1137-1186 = 3.4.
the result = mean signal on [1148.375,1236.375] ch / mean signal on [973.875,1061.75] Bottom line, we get 1.30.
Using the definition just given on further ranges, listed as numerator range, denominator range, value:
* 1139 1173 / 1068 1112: 1.16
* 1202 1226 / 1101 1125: 1.78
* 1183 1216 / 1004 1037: 1.29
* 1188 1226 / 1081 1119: 1.47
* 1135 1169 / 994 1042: 1.11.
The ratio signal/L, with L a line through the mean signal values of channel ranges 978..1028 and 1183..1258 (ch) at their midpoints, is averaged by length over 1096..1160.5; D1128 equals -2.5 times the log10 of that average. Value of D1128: 0.30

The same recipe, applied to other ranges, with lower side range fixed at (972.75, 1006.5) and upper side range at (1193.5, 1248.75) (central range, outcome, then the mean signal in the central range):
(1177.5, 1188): 0.05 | 1.57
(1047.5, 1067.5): -0.05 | 1.41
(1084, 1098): 0.08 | 1.32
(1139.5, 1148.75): 0.20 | 1.3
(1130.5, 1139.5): 0.43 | 1.03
